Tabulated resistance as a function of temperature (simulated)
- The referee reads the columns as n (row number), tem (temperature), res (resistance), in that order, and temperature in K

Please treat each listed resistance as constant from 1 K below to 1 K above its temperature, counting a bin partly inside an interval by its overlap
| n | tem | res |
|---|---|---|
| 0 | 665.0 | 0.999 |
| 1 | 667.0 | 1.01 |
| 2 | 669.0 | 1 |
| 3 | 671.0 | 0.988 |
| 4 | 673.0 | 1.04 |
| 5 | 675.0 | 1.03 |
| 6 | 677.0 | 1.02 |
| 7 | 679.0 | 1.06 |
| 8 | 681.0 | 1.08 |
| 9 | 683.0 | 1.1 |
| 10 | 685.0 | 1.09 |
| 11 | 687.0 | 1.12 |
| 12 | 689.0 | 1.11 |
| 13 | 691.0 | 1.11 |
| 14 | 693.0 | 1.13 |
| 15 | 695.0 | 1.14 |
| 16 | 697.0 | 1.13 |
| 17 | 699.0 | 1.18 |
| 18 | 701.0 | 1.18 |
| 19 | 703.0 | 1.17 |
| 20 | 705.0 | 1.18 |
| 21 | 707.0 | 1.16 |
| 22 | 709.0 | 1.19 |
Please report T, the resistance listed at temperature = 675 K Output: 1.03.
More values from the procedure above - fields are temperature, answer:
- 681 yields 1.08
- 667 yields 1.01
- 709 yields 1.19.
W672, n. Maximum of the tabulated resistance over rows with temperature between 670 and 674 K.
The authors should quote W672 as 1.04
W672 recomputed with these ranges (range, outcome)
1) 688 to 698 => 1.14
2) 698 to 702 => 1.18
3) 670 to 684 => 1.1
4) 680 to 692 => 1.12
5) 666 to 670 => 1.01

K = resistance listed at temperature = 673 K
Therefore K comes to 1.04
